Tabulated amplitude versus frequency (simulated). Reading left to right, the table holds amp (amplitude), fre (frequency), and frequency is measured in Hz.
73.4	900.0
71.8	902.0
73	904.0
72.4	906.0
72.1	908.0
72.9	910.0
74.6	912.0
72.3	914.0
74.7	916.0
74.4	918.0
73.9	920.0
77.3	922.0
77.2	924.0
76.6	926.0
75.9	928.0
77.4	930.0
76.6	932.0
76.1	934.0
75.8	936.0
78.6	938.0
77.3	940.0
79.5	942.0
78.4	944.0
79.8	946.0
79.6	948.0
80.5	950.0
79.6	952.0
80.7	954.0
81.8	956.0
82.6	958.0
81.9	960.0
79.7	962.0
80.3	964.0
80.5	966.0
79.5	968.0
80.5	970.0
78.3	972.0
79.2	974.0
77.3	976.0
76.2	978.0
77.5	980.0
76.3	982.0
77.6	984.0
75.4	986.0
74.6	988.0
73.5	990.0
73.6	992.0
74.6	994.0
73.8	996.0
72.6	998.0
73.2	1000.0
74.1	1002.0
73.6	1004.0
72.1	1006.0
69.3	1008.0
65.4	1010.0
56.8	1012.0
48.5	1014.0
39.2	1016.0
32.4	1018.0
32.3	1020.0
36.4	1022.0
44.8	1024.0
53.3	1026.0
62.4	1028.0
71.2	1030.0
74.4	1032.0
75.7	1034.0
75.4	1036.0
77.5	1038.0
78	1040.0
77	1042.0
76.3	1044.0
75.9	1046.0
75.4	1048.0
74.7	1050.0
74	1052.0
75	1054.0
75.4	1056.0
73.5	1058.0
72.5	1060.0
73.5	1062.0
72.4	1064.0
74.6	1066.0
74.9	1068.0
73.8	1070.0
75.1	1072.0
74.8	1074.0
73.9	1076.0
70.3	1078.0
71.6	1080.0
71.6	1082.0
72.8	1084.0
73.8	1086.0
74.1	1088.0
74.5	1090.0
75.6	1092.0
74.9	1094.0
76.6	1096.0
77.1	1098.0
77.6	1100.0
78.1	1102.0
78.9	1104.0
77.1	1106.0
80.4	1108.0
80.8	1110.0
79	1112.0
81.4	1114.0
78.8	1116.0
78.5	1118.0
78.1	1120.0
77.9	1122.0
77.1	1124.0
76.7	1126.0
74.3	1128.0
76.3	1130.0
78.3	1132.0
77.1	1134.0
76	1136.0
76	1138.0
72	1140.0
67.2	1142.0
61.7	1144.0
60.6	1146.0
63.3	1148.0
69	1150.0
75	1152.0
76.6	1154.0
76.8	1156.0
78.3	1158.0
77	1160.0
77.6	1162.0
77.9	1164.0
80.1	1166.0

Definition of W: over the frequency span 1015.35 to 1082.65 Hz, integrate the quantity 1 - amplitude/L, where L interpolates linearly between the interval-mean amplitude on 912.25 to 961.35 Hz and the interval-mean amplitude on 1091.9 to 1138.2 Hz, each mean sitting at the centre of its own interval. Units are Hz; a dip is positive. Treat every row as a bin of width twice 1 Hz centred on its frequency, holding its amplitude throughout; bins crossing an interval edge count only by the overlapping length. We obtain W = 8.4 Hz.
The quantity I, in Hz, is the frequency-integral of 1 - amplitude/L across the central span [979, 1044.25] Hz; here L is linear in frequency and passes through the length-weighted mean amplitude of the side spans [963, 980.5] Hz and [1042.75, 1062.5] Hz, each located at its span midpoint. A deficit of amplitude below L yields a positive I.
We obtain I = 9.0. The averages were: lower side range 78.8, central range 66.2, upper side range 74.7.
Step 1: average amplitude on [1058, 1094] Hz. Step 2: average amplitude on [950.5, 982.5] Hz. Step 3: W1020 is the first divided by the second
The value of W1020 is 0.92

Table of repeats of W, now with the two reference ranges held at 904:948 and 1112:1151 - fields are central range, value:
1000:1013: 1.1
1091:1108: -0.7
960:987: -1.1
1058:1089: 0.5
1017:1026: 4.4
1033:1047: -0.3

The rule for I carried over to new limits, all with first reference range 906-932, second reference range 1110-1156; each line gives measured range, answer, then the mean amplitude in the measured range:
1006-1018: 3.1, 55.2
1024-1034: 1.4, 64.3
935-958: -1.4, 79.4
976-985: -0.3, 76.9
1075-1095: 0.3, 73.3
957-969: -1.0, 80.8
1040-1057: -0.2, 75.6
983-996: 0.0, 74.8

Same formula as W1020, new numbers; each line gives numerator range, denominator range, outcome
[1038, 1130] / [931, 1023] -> 1.05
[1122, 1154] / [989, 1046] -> 1.12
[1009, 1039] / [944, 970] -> 0.70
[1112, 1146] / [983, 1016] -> 1.08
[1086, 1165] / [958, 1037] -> 1.10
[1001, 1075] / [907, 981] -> 0.86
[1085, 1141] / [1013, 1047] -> 1.27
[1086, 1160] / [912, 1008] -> 0.98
